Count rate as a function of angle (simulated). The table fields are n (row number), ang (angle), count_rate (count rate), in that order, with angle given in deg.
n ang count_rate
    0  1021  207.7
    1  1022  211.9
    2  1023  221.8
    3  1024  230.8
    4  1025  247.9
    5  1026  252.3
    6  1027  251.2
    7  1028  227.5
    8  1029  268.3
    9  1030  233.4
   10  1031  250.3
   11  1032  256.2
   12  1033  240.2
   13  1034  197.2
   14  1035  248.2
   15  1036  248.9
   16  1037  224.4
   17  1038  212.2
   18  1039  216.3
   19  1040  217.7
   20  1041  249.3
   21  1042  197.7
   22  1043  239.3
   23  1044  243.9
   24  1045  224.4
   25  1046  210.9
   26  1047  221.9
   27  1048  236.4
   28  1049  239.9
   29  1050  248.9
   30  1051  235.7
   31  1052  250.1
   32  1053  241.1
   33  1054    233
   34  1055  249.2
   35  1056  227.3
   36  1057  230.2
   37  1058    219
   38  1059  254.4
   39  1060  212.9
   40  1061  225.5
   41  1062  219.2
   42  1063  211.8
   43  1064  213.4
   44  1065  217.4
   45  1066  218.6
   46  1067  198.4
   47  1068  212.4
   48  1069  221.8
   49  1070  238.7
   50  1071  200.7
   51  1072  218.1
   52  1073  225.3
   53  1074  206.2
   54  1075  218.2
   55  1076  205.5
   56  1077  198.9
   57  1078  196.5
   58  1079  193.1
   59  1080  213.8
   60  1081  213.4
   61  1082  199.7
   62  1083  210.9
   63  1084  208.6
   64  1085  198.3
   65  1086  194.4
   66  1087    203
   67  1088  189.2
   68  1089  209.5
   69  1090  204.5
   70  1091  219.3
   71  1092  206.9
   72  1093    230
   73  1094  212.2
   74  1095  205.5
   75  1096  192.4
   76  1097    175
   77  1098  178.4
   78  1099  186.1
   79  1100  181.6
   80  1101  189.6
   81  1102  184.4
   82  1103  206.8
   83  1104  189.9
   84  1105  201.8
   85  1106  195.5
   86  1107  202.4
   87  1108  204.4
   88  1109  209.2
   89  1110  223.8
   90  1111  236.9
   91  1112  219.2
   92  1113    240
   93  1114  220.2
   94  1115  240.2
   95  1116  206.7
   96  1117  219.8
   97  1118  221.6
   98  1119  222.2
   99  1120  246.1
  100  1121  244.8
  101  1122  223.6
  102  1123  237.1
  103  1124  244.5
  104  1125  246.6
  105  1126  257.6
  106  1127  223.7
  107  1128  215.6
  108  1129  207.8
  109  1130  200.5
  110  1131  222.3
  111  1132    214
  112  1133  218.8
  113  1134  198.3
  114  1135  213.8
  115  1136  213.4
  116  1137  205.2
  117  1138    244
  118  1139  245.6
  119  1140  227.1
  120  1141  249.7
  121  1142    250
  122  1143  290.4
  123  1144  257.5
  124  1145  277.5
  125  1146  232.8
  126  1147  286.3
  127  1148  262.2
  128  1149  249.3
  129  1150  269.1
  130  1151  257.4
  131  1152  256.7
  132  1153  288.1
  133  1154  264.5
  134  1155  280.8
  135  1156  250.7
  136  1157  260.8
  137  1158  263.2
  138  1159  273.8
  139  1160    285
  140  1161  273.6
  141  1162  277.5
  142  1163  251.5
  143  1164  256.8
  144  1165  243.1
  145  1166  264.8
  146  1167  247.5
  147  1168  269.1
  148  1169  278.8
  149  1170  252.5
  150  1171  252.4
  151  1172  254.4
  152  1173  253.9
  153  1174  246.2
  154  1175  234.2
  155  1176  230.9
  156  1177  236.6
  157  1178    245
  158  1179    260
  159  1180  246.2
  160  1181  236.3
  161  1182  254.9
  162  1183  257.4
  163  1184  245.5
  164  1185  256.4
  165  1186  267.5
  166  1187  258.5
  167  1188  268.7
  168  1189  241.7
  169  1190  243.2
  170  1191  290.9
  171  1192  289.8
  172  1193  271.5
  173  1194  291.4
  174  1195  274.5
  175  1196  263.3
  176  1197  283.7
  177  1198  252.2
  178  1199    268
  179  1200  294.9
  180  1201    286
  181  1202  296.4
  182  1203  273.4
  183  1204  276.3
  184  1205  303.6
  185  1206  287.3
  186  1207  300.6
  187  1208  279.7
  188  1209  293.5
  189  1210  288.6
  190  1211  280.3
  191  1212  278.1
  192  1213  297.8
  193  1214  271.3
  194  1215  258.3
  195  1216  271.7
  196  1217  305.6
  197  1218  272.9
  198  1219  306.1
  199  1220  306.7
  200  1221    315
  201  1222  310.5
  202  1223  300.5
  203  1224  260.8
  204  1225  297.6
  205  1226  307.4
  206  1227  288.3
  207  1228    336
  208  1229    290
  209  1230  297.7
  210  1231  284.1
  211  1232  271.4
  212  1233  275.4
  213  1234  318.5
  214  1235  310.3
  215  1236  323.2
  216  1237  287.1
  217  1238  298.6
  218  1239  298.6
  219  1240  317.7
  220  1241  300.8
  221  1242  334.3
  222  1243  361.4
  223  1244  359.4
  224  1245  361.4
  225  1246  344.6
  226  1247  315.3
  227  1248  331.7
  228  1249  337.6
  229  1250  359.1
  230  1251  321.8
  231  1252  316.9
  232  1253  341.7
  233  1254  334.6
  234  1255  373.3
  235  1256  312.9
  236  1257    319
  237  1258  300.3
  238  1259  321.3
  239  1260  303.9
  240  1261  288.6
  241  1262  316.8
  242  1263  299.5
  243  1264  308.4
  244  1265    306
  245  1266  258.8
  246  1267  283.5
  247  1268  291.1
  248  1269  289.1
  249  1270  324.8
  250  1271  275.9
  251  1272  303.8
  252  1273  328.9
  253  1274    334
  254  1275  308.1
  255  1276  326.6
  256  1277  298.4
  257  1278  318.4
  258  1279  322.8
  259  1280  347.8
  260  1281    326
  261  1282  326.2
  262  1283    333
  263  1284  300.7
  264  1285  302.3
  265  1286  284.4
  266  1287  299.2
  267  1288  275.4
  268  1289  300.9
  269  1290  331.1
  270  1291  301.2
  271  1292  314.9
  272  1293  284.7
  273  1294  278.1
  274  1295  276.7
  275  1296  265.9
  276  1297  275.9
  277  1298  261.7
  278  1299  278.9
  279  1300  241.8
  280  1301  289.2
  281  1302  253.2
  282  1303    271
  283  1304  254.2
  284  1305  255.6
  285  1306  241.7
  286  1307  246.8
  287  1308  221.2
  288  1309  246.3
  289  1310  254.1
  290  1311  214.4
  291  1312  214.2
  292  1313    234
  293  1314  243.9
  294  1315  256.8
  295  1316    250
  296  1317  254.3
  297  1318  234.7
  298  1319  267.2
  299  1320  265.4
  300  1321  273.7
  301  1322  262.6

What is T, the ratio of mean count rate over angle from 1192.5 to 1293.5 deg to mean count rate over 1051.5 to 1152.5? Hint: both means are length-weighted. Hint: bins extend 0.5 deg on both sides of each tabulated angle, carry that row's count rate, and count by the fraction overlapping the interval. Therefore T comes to 1.38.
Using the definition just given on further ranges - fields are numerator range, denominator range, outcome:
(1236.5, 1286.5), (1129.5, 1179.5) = 1.26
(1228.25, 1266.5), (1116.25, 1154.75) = 1.32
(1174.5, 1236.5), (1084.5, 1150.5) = 1.26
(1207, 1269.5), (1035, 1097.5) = 1.40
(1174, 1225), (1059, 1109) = 1.33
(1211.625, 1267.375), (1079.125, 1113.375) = 1.51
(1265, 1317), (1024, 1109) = 1.30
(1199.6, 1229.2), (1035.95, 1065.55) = 1.27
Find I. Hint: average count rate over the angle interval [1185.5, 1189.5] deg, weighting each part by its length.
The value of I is 259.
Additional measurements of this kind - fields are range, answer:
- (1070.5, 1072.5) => 209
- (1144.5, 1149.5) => 262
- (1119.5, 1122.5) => 238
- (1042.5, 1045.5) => 236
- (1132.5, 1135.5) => 210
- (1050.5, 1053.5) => 242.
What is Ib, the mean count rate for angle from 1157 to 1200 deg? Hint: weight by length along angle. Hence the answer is 260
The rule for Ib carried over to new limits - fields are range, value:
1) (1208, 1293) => 308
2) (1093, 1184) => 236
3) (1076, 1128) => 211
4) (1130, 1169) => 252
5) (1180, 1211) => 273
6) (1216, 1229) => 299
